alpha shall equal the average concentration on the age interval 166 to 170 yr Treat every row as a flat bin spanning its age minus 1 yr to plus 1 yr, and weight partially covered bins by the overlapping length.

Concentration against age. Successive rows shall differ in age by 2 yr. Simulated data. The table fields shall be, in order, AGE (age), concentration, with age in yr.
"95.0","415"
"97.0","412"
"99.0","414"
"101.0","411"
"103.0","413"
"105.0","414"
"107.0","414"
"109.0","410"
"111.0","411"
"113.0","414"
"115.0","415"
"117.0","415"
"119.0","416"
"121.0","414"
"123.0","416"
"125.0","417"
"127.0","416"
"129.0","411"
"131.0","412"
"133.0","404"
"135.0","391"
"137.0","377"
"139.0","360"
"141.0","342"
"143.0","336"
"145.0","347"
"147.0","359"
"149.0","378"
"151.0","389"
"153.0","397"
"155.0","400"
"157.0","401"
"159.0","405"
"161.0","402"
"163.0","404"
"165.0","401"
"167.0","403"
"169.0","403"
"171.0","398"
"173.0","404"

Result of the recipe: 403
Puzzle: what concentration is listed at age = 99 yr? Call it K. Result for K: 414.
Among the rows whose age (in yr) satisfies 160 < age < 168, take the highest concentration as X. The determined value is 404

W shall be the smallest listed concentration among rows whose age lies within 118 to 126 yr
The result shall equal 414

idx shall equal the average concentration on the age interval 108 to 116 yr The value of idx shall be 412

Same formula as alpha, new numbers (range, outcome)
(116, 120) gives 416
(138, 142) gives 351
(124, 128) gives 416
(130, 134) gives 408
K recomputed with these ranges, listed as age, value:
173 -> 404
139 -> 360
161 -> 402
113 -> 414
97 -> 412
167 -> 403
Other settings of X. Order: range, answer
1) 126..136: 416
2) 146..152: 389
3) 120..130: 417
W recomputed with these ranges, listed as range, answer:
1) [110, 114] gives 411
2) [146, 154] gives 359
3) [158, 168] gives 401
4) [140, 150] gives 336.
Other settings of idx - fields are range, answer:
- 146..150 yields 368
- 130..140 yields 389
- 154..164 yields 402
